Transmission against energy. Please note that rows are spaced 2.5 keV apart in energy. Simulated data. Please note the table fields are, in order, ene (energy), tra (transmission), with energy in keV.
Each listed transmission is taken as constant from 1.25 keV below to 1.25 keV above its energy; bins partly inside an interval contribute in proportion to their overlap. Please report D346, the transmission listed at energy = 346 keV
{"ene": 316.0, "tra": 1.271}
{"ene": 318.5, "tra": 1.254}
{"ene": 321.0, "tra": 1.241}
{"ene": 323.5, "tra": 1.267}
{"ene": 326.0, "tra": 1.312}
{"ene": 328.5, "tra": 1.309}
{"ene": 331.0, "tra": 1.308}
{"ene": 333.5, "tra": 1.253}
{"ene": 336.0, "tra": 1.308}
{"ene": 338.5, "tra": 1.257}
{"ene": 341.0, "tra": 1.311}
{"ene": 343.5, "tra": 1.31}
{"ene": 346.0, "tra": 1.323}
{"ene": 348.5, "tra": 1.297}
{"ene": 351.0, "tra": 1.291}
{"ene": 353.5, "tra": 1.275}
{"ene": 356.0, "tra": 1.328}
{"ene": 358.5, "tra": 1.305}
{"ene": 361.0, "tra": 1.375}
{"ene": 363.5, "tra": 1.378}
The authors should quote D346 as 1.323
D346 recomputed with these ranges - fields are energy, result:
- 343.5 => 1.31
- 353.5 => 1.275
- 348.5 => 1.297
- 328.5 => 1.309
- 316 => 1.271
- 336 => 1.308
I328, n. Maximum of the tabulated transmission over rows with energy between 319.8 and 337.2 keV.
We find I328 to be 1.312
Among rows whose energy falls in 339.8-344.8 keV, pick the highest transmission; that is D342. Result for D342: 1.311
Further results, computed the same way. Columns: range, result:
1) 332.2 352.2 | 1.323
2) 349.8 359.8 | 1.328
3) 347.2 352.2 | 1.297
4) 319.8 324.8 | 1.267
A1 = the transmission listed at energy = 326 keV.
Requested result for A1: 1.312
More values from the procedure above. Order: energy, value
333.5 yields 1.253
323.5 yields 1.267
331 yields 1.308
